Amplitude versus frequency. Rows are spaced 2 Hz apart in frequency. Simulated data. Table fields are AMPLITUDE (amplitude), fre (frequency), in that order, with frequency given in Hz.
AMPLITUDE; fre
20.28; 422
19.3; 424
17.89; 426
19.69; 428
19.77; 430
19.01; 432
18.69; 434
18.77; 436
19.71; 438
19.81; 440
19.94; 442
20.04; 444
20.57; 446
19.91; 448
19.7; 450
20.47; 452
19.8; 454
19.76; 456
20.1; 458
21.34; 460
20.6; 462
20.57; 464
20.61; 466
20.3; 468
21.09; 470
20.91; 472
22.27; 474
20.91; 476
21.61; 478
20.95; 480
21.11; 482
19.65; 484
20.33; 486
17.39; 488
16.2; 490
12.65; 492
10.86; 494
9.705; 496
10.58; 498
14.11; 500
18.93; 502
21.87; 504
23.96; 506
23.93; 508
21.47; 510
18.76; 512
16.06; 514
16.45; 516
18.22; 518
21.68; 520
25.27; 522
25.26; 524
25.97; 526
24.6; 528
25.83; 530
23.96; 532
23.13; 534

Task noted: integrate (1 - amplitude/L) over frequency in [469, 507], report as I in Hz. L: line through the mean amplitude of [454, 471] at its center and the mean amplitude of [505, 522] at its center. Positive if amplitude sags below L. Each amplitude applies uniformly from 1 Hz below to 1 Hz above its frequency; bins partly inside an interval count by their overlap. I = 4.2 Hz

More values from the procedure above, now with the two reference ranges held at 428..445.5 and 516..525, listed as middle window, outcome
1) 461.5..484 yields -0.43 Hz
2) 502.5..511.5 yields -0.35 Hz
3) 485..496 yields 3.18 Hz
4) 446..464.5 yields -0.20 Hz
